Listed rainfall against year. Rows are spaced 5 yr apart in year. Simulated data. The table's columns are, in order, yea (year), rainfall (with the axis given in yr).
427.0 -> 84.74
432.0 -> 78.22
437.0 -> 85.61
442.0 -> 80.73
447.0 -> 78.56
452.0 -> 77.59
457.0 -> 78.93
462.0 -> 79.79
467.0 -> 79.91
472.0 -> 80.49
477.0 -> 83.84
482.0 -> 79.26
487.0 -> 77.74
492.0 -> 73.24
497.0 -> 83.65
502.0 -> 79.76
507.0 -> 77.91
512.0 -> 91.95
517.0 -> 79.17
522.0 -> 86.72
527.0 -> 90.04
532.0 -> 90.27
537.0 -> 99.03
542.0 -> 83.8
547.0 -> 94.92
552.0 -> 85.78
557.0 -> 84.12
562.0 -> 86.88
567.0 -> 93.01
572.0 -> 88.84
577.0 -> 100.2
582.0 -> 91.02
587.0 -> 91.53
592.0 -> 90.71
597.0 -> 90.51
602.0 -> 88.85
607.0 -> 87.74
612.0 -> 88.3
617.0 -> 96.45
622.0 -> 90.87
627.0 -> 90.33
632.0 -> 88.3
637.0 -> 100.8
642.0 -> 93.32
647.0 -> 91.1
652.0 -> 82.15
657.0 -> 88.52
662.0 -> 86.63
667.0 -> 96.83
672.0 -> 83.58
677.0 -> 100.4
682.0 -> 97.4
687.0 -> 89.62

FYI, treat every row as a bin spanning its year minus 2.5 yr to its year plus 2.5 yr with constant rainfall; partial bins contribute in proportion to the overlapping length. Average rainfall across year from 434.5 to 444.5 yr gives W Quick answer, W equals 83.2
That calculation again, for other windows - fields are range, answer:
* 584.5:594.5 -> 91.1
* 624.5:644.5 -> 93.2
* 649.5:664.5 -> 85.8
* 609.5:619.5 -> 92.4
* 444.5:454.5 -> 78.1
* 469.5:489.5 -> 80.3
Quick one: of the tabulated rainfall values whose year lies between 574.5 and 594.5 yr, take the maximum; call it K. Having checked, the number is 100.2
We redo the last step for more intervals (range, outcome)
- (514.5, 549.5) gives 99.03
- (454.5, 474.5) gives 80.49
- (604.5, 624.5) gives 96.45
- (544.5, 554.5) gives 94.92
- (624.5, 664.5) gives 100.8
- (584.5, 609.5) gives 91.53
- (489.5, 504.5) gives 83.65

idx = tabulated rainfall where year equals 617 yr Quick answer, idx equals 96.45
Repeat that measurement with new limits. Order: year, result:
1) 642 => 93.32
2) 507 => 77.91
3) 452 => 77.59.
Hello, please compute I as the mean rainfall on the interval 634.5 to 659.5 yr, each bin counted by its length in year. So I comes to 91.2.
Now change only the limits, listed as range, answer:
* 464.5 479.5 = 81.4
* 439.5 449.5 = 79.6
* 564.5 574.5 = 90.9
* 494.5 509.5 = 80.4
